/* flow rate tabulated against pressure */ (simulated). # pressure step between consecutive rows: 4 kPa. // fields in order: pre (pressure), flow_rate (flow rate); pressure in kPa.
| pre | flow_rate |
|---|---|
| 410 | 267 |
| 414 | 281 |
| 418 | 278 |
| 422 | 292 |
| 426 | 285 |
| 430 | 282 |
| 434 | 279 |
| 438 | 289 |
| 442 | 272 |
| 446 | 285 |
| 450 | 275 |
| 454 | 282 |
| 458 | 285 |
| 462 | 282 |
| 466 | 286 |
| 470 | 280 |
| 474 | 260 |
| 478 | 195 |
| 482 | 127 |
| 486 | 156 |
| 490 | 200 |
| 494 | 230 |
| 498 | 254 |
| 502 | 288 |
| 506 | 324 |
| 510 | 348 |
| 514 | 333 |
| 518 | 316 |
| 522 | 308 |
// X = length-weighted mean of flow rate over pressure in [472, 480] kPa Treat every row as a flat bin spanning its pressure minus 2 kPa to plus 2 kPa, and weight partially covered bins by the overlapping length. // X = 228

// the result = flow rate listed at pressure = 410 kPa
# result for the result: 267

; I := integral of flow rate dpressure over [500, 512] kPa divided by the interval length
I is 320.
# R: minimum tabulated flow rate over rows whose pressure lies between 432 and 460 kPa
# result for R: 272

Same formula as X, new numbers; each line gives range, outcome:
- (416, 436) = 283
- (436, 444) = 280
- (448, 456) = 278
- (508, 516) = 340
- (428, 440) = 283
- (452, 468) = 284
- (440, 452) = 277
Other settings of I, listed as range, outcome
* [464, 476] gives 275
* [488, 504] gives 243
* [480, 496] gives 178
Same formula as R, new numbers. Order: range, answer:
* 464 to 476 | 260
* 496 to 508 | 254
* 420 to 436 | 279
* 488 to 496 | 200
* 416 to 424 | 278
